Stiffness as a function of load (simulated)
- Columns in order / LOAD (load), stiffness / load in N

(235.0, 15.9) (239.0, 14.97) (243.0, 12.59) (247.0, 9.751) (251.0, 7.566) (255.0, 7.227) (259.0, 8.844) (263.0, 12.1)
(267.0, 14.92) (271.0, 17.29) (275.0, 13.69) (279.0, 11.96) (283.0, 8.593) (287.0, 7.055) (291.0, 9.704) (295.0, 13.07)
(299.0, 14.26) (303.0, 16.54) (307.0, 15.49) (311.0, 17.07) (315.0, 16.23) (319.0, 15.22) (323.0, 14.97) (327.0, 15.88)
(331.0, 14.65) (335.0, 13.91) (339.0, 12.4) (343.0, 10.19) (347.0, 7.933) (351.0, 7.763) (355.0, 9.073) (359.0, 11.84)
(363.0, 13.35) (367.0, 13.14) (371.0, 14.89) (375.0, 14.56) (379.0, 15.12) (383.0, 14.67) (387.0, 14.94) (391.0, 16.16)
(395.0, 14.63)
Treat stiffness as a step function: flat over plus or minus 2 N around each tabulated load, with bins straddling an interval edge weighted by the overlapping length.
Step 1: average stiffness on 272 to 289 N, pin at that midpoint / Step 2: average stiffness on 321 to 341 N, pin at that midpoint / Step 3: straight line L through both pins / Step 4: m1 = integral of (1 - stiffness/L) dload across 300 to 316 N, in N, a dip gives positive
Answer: -4.4 N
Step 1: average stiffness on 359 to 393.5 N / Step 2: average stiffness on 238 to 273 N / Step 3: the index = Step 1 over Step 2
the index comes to 1.2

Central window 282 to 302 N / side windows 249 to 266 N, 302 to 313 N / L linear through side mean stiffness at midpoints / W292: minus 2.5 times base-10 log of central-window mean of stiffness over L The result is 0.293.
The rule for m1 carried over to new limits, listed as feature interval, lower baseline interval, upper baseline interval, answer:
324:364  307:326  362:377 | 8.6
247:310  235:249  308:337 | 9.9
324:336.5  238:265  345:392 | -3.1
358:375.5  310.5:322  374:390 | 1.8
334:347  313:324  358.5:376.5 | 2.9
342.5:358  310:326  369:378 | 6.5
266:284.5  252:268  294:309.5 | -2.2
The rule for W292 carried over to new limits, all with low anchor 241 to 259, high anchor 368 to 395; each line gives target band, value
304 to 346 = -0.17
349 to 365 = 0.31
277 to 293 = 0.15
